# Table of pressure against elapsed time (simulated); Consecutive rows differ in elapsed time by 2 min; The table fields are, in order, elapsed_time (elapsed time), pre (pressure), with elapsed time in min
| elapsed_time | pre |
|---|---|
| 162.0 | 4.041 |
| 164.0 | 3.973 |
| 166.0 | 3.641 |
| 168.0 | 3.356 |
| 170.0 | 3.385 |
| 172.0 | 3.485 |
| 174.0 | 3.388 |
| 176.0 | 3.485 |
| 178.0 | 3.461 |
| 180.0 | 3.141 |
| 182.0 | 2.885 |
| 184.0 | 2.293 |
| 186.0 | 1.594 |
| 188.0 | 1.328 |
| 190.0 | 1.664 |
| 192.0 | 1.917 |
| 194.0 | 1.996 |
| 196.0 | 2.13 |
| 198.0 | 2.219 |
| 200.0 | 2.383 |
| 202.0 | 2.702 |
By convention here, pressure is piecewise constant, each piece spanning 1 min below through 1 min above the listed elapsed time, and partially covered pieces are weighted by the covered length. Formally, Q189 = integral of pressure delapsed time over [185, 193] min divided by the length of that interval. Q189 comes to 1.63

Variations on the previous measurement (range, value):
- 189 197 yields 1.93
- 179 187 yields 2.48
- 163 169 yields 3.66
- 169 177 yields 3.44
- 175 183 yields 3.24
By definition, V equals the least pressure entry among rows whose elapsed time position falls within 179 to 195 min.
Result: 1.328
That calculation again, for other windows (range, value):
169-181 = 3.141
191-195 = 1.917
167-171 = 3.356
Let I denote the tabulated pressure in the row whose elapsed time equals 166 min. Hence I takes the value 3.641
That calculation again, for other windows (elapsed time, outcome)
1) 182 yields 2.885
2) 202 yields 2.702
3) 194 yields 1.996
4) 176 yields 3.485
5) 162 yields 4.041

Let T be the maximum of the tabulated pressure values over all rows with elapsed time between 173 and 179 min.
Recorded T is 3.485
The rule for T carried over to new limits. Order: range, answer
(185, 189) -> 1.594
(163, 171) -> 3.973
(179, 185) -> 3.141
